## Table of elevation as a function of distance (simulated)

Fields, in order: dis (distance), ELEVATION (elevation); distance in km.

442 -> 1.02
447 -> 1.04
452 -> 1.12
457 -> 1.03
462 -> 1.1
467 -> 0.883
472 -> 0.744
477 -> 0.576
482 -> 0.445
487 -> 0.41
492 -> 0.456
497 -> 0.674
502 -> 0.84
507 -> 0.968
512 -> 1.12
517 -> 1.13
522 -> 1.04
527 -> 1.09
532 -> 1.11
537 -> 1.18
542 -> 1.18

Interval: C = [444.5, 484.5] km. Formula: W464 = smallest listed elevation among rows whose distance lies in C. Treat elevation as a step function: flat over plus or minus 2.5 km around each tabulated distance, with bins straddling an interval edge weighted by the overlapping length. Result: 0.445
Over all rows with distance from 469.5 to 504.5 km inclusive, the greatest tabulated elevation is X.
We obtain 0.84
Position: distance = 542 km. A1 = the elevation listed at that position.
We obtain 1.18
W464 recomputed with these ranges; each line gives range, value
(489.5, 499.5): 0.456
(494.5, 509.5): 0.674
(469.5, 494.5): 0.41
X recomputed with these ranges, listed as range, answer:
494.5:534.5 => 1.13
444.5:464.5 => 1.12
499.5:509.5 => 0.968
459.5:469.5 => 1.1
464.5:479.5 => 0.883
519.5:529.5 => 1.09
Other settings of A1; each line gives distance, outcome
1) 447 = 1.04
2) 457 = 1.03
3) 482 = 0.445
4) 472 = 0.744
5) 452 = 1.12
